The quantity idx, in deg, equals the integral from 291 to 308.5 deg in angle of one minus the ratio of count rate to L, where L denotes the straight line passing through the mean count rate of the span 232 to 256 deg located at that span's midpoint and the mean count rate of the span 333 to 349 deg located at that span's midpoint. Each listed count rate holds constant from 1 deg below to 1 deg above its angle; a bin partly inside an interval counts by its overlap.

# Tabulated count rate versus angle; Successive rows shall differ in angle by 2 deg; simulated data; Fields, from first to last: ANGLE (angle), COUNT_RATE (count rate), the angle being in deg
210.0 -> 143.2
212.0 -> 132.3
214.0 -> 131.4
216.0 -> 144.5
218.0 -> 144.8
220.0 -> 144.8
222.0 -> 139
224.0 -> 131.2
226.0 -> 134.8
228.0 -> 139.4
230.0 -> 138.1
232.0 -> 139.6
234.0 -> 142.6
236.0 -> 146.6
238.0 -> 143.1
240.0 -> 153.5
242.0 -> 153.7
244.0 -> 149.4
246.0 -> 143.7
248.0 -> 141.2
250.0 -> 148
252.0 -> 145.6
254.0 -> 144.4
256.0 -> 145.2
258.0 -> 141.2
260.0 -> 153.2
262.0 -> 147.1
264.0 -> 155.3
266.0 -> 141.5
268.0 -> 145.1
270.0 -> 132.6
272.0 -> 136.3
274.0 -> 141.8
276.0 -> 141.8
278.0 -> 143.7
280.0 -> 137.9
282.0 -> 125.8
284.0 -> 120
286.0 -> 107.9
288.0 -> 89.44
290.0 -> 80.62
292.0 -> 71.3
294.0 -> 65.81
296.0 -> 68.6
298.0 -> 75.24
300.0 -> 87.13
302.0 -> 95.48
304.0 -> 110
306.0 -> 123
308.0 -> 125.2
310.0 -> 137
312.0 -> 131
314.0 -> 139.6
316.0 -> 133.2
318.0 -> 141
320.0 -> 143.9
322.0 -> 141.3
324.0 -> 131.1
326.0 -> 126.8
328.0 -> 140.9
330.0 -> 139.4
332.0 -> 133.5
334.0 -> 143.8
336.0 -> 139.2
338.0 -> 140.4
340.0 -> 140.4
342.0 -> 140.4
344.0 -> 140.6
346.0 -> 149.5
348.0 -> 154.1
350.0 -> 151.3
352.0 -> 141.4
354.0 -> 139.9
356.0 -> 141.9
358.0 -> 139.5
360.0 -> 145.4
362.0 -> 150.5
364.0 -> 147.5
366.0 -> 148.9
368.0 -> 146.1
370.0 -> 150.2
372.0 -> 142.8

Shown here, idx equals 6.6 deg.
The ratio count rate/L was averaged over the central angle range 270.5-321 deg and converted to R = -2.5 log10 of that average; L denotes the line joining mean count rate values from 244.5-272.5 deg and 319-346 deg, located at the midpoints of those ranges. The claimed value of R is 0.23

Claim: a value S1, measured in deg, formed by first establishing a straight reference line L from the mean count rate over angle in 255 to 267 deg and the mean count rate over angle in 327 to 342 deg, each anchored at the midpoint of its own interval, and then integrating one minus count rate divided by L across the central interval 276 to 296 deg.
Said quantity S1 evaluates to 5.5 deg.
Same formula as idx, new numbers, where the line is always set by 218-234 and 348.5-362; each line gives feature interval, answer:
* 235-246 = -0.7 deg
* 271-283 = 0.3 deg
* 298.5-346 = 3.8 deg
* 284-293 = 3.2 deg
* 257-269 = -0.6 deg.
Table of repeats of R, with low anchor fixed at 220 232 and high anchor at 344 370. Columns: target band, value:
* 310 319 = 0.06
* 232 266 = -0.06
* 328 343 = 0.04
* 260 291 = 0.08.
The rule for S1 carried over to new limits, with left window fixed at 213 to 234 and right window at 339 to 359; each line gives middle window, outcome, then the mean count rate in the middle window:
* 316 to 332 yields 0.64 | 137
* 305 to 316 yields 0.85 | 131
